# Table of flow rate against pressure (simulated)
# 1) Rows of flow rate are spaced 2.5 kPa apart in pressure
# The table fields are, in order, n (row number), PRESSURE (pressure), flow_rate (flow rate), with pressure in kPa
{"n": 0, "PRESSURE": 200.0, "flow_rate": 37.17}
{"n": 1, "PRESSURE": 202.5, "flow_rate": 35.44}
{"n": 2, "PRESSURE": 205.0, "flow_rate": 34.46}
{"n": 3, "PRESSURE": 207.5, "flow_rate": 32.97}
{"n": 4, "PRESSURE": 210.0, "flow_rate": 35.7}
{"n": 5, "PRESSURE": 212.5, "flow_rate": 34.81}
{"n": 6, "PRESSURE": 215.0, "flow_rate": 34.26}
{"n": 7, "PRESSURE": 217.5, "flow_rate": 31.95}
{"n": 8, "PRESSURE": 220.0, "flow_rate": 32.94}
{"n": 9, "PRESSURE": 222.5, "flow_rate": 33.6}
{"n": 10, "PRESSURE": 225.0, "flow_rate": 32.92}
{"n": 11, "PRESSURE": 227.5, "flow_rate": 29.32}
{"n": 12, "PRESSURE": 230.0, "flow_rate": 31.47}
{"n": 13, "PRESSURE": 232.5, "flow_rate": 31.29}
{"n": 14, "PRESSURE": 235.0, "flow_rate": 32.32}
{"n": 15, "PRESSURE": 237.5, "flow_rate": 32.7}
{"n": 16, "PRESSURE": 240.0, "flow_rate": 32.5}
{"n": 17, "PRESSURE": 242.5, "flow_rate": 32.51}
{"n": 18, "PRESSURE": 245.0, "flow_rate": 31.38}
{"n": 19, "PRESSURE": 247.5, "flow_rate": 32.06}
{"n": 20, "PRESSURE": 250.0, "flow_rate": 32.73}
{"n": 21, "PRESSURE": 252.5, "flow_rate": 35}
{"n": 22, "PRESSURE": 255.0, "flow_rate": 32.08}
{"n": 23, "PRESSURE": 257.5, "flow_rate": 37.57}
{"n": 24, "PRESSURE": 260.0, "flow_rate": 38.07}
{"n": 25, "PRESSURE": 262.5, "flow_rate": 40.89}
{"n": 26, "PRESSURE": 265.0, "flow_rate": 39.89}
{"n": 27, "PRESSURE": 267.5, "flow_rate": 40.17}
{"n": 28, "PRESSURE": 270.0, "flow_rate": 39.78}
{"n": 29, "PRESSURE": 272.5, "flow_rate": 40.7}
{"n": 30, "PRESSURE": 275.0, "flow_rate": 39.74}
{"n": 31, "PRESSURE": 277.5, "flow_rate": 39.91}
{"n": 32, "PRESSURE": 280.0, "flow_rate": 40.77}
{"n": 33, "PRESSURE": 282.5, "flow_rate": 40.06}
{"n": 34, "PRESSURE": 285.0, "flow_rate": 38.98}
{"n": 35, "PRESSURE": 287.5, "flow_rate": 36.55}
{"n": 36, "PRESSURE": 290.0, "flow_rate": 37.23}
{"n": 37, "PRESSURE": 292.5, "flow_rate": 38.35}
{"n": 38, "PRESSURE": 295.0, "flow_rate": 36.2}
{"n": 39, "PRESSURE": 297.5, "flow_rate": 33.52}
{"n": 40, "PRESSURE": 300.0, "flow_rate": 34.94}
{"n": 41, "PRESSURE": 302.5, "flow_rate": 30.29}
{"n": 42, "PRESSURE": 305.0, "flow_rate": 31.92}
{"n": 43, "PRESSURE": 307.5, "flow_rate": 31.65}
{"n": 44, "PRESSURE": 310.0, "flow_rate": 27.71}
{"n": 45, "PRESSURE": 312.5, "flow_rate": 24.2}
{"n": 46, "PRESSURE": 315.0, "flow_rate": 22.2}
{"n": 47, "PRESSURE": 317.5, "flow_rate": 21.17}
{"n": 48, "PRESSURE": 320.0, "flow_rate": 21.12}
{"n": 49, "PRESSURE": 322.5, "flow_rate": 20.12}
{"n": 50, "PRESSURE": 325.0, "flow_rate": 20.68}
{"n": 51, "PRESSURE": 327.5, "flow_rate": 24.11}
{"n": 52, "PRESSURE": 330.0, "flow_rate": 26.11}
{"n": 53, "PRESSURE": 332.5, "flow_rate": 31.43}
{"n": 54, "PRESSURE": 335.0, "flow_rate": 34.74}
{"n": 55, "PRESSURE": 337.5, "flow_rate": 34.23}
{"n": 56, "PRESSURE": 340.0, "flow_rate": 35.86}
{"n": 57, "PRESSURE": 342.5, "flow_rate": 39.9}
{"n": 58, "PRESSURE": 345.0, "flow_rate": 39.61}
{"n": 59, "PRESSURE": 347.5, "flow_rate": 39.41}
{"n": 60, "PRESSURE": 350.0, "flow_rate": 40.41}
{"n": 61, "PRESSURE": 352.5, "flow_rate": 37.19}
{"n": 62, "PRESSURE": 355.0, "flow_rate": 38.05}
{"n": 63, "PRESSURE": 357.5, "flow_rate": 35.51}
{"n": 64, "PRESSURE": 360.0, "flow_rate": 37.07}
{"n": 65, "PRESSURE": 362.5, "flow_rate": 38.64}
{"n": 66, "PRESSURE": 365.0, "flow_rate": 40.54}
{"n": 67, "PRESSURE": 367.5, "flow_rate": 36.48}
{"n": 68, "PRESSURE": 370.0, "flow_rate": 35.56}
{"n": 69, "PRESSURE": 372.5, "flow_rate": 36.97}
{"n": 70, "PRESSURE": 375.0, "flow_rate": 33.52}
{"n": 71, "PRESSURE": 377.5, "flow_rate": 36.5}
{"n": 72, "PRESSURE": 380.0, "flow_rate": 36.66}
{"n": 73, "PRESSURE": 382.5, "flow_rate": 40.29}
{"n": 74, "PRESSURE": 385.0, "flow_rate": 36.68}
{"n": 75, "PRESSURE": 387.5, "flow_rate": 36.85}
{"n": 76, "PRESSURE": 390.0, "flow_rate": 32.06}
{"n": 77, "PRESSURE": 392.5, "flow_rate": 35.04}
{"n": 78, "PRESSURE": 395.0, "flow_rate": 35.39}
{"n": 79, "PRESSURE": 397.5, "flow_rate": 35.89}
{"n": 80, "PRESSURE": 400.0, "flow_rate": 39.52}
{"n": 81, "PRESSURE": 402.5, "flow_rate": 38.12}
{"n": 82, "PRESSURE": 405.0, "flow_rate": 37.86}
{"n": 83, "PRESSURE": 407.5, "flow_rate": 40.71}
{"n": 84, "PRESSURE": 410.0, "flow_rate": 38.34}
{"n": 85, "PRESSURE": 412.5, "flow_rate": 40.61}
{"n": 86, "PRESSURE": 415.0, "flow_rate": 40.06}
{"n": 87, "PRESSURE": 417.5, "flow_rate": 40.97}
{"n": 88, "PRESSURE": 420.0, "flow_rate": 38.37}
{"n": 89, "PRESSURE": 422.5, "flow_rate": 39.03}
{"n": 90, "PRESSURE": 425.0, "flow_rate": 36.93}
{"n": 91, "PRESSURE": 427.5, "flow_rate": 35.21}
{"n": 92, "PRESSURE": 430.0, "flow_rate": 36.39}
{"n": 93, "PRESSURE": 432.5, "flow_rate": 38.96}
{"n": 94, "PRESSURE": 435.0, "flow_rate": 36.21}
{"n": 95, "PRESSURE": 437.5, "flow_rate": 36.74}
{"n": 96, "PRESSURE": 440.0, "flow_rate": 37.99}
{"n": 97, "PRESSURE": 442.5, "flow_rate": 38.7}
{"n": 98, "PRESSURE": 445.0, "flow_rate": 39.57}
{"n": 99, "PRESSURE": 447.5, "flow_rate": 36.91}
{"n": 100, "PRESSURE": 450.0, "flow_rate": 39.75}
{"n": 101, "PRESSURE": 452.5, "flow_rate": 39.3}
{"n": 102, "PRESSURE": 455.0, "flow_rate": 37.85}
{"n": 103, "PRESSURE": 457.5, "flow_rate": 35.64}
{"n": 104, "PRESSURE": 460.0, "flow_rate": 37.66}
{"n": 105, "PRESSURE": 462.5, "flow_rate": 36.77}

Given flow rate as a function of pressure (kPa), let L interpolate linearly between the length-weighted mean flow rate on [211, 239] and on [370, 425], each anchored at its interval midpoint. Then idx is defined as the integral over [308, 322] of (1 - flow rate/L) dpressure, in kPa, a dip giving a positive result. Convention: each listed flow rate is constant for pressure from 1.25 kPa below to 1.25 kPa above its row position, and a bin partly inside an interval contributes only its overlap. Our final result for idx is 4.6 kPa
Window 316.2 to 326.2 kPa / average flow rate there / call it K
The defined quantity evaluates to 20.8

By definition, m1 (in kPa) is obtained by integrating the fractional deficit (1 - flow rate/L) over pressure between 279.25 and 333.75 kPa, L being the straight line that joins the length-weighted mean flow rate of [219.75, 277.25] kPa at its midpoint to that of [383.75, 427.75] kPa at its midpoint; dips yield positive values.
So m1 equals 8.5 kPa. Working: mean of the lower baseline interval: 35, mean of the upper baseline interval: 37.7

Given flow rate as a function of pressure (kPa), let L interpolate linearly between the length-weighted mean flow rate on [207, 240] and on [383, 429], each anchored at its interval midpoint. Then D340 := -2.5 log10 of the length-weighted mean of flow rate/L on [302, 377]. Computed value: 0.12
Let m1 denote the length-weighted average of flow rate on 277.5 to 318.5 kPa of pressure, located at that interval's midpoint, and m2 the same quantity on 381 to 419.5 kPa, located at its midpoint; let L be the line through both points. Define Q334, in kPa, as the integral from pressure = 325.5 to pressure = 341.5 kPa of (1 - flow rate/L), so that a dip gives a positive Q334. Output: 1.9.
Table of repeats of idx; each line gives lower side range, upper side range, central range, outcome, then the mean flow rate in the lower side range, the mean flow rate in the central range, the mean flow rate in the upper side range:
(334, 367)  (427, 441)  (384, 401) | 0.69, 37.8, 35.9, 37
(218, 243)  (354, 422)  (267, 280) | -2.52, 32.1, 40.1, 37.5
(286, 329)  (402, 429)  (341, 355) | -2.79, 29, 39.1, 38.7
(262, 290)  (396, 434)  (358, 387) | 1.25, 39.6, 37.1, 38.4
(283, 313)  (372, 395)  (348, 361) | -0.92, 33.9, 37.8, 36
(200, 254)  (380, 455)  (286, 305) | -0.19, 33.1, 35.1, 37.9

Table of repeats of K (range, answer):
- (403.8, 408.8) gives 39.3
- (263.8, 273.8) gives 40.1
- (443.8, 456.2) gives 38.7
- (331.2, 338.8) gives 33.4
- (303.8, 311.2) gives 30.4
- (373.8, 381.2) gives 35.6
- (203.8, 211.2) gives 34.4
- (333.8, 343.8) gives 36.2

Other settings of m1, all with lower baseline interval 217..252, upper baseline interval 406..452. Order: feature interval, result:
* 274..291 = -2.69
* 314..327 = 5.11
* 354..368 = -0.59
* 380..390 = -0.01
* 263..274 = -2.28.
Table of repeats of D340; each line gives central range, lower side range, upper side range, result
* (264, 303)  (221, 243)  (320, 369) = -0.159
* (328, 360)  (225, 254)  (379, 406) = -0.015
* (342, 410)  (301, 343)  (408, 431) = -0.116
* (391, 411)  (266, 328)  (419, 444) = -0.034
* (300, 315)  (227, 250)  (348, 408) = 0.185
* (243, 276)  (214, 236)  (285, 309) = -0.105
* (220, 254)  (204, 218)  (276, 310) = 0.077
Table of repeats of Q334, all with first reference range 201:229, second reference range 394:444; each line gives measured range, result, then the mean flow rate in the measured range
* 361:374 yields -0.21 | 37.5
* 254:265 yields -0.98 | 37.6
